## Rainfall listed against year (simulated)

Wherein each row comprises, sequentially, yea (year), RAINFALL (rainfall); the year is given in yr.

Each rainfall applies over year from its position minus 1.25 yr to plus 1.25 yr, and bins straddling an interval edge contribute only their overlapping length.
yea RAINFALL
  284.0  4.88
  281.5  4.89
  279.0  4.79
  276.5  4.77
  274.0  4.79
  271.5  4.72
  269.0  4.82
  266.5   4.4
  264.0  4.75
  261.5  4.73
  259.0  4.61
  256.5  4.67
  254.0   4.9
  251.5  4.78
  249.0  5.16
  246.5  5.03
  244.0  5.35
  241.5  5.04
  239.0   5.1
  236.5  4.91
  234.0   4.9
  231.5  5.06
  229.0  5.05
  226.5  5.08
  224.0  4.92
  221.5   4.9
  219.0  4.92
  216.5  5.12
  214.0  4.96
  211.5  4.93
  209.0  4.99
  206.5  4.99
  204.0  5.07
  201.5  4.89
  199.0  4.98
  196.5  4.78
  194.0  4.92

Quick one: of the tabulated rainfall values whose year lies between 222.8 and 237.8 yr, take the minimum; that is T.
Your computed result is 4.9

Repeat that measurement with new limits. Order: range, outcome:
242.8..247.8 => 5.03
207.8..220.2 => 4.92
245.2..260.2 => 4.61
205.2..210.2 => 4.99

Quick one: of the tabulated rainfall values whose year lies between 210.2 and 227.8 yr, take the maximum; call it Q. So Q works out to 5.12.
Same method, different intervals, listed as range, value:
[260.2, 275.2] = 4.82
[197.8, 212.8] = 5.07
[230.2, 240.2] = 5.1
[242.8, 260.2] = 5.35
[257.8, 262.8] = 4.73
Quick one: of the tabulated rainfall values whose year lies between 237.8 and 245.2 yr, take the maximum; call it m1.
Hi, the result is 5.35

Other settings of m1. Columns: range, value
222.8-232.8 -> 5.08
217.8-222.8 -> 4.92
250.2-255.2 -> 4.9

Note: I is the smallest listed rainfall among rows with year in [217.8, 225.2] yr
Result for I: 4.9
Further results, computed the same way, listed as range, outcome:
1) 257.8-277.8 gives 4.4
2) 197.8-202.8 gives 4.89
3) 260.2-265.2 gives 4.73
